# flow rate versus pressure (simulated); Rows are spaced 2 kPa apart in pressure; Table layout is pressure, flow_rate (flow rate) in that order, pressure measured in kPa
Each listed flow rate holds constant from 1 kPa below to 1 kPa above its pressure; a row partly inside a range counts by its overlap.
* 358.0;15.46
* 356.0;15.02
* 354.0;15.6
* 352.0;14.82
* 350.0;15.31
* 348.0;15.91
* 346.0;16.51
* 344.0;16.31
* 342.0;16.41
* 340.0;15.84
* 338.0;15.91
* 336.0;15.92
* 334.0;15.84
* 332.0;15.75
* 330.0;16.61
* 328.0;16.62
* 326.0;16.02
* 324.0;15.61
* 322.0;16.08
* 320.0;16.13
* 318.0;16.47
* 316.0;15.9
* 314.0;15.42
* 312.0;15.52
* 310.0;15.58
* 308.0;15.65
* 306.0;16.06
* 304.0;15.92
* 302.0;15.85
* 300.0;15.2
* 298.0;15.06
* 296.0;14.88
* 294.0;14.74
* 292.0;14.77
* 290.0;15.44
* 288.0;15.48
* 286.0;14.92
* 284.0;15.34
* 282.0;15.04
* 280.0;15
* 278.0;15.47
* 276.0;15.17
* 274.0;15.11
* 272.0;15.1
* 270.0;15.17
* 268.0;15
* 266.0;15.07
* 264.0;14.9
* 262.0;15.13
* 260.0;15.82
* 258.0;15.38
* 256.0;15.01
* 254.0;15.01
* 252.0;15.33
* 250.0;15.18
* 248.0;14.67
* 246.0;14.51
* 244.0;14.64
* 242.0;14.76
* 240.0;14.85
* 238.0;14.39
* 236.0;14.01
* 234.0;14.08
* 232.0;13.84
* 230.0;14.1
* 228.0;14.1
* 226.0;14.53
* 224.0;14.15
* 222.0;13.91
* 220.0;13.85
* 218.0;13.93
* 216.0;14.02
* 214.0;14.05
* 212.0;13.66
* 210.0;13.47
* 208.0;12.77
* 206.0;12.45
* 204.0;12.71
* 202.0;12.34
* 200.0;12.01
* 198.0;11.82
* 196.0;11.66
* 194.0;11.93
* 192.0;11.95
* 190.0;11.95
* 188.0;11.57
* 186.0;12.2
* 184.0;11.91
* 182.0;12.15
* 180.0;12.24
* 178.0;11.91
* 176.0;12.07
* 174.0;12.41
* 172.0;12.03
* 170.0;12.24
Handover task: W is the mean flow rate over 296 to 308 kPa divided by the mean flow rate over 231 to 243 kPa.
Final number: 1.09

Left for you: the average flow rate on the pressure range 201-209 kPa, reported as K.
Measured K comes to 12.6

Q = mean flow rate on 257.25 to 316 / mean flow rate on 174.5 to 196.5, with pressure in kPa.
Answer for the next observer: 1.3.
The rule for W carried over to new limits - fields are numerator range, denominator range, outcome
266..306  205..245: 1.09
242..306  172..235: 1.18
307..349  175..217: 1.29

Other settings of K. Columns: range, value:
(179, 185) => 12.1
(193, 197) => 11.8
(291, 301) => 14.9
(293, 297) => 14.8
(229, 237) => 14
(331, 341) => 15.9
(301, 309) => 15.9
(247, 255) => 15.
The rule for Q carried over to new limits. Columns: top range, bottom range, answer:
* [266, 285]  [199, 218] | 1.16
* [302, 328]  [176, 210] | 1.31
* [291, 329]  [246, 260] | 1.04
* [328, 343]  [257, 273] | 1.06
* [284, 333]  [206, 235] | 1.13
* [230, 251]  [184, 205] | 1.21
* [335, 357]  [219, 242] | 1.11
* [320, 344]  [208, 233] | 1.15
